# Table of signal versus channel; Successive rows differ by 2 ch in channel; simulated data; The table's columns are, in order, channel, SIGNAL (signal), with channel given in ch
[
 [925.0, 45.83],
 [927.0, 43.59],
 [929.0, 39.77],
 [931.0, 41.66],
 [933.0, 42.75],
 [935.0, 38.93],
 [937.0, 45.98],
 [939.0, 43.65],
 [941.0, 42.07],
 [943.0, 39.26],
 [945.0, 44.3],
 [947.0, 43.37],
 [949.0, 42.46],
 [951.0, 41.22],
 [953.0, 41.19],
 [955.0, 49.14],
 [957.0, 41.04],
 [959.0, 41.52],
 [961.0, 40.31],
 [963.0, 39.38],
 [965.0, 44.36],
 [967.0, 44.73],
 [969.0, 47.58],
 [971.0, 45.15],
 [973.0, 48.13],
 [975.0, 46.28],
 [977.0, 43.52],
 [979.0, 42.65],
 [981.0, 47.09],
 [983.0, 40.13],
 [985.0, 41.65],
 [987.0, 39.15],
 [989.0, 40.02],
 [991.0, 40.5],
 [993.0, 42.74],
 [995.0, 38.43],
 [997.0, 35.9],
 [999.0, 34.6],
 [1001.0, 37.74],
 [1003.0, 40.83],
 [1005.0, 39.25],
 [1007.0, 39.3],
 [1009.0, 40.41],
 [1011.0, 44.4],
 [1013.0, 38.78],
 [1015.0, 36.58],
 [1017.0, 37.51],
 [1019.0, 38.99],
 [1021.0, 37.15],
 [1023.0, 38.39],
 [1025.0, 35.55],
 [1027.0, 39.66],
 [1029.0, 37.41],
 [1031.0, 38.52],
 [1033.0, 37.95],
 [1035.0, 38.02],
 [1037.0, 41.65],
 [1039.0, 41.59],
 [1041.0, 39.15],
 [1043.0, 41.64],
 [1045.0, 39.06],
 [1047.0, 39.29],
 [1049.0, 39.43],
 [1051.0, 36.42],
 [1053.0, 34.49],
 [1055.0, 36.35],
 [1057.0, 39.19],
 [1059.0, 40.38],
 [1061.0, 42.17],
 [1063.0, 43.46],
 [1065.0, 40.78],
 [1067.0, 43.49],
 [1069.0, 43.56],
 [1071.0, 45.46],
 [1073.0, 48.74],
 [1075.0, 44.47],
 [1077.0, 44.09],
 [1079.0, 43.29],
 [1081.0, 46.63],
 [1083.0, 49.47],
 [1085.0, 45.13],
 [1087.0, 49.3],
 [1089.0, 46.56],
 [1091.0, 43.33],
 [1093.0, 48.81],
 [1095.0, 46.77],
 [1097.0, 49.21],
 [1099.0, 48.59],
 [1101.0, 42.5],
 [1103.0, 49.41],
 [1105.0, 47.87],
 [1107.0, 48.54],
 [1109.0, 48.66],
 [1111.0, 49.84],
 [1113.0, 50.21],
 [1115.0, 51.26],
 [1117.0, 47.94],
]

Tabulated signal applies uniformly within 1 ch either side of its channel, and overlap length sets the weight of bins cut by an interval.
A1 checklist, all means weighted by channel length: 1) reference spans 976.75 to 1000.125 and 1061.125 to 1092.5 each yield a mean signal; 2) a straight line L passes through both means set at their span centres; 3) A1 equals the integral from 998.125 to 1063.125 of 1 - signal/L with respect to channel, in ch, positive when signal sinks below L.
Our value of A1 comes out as 5.7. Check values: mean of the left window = 40.4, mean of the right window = 45.2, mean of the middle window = 38.9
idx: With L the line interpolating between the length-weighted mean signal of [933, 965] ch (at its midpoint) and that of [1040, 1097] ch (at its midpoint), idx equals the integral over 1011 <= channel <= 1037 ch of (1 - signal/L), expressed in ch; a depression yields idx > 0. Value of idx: 2.7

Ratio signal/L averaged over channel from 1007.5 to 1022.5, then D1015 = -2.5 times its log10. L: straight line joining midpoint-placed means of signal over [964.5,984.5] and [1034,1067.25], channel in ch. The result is 0.08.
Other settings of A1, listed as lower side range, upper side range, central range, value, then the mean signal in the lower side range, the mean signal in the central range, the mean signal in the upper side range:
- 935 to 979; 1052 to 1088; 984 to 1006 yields 2.15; 43.4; 39.2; 43.4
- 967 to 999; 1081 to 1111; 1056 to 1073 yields 1.25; 42.4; 42.7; 47.5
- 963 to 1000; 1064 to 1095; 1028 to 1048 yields 2.15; 42.3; 39.4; 45.6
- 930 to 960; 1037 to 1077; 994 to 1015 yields 1.47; 42.6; 38.9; 41.1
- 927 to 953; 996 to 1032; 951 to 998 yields -2.57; 42.1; 42.6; 38.4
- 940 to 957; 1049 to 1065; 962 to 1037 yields 0.99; 42.8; 40.5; 39.1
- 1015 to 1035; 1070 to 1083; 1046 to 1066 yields 1.61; 37.8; 39.2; 45.8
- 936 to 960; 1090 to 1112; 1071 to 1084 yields 0.23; 42.9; 46.1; 47.6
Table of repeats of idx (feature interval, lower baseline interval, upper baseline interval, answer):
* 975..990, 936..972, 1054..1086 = 0.32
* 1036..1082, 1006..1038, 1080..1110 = 1.75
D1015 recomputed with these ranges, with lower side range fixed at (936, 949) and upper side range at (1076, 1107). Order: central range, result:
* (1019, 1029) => 0.19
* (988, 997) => 0.11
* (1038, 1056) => 0.18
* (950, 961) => 0.02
